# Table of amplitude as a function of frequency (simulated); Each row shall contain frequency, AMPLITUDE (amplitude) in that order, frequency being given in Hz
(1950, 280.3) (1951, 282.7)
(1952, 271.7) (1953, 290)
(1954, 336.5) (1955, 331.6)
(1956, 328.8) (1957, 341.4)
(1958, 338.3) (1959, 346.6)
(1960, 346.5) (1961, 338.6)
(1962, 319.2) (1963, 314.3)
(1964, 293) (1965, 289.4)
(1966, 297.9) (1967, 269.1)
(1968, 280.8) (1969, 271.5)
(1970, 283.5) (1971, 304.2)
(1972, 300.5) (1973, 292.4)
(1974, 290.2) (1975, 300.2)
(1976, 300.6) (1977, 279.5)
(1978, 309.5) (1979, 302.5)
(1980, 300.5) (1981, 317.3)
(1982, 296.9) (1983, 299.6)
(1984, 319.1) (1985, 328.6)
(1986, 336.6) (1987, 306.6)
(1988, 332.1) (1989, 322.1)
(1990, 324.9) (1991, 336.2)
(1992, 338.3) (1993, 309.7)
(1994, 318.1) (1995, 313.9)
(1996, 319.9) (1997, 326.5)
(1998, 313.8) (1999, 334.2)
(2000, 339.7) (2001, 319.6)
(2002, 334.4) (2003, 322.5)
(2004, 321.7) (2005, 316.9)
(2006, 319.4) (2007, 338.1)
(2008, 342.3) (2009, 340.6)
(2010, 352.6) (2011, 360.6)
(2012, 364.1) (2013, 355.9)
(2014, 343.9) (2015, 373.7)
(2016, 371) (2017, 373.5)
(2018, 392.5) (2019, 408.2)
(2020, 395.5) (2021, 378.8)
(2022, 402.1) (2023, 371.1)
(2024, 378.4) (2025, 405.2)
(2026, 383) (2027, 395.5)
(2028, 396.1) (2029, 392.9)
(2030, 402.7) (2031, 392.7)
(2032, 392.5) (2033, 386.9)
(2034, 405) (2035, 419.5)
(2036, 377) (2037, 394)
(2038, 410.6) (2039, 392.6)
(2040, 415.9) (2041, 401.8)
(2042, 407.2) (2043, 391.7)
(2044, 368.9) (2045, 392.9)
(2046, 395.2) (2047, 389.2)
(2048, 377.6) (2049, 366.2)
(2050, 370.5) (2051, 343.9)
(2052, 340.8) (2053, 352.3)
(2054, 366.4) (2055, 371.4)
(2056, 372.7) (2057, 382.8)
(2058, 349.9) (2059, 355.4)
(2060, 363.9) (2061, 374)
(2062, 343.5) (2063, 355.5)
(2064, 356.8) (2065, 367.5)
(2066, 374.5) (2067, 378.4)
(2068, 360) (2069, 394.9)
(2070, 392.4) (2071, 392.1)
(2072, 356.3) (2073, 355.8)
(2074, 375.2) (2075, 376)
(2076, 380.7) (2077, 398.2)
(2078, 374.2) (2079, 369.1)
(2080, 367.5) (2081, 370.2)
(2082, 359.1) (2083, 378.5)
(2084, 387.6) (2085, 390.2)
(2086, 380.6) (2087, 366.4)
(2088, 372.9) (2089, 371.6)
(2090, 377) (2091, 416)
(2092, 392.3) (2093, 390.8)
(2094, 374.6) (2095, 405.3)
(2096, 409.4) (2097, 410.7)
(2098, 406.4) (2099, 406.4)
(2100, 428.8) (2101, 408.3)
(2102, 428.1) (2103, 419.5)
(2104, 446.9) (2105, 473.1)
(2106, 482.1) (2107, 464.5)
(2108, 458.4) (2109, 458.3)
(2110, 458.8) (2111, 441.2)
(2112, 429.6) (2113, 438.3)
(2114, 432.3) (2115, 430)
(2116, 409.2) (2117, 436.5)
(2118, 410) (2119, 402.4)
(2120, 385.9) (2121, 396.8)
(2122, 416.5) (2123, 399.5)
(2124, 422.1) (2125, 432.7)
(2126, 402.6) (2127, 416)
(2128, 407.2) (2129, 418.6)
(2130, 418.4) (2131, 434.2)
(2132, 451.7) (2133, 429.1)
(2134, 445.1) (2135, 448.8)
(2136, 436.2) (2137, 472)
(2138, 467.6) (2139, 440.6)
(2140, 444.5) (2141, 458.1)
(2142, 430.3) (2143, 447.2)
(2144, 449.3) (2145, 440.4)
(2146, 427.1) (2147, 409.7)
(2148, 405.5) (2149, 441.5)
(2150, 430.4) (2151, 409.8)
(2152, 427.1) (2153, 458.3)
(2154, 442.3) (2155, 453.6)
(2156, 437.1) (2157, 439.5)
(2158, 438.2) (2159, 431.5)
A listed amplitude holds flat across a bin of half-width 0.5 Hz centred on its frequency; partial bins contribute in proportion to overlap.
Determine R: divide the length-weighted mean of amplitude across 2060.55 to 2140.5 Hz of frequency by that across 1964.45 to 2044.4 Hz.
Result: 1.2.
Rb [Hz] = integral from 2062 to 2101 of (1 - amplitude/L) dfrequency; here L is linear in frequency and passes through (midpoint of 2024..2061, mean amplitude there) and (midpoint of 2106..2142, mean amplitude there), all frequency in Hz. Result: 2.4 Hz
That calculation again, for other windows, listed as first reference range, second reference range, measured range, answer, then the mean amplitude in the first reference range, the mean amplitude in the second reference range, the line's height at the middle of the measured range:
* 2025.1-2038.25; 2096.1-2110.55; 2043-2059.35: 1.53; 396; 438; 408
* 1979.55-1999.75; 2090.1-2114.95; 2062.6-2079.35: 0.98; 320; 428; 397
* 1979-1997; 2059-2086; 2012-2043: -4.16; 319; 373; 344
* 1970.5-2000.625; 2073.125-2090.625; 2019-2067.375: -4.28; 314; 376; 351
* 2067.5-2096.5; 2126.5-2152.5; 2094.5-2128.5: -1.47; 381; 435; 408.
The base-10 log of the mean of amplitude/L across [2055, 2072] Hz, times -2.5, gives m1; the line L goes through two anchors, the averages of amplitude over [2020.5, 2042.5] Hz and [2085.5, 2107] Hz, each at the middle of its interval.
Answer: 0.09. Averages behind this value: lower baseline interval 396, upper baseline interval 409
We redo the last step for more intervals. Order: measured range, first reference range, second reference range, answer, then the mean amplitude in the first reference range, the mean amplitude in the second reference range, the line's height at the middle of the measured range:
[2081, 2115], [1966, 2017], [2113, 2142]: -0.02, 320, 428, 404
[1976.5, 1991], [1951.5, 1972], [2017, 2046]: 0.08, 309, 394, 336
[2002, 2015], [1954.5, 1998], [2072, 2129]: -0.01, 312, 407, 337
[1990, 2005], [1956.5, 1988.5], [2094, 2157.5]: 0.01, 308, 431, 328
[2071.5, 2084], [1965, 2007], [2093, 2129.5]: 0.06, 311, 424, 394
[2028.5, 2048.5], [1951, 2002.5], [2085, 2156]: -0.10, 313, 425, 361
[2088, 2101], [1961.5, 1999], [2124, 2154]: 0.00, 307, 434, 399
